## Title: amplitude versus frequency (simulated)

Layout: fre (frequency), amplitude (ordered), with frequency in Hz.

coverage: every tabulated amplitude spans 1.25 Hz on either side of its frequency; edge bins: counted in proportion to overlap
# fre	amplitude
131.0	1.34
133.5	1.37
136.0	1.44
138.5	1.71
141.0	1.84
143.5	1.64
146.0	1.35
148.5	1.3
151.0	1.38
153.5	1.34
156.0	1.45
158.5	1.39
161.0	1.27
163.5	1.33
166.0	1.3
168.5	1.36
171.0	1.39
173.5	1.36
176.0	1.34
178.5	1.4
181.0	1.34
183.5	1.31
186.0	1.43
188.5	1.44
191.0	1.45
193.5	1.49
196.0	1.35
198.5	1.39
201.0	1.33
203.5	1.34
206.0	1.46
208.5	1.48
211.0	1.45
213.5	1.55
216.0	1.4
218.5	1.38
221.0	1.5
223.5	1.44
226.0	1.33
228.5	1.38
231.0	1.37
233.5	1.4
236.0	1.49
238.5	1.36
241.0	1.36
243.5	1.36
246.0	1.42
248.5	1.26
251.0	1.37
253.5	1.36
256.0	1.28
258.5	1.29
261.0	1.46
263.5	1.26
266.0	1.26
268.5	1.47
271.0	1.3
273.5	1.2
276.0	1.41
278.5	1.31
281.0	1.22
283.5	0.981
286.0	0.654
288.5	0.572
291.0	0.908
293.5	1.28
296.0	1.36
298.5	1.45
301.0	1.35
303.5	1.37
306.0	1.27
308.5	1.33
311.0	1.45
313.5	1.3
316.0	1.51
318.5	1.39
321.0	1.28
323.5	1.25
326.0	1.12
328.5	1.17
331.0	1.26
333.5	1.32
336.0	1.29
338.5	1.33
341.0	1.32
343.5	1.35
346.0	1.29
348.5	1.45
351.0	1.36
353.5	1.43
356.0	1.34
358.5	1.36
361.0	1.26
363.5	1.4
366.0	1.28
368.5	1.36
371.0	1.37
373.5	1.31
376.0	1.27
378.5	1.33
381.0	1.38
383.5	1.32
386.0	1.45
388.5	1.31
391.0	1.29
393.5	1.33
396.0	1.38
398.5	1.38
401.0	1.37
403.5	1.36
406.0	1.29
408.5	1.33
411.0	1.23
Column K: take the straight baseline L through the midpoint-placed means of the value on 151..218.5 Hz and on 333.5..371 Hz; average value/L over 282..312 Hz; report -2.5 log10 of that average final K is 0.17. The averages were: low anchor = 1.39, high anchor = 1.34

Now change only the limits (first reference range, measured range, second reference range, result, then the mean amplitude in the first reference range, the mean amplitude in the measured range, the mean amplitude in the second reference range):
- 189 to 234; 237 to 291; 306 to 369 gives 0.12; 1.42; 1.24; 1.33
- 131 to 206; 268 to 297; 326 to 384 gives 0.20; 1.41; 1.13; 1.32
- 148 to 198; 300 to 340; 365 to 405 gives 0.03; 1.37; 1.31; 1.34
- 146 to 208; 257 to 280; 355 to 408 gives 0.03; 1.37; 1.33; 1.34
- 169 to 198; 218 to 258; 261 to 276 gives -0.02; 1.39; 1.38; 1.32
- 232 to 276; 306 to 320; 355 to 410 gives -0.03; 1.35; 1.38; 1.34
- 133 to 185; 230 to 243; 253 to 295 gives -0.11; 1.41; 1.39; 1.19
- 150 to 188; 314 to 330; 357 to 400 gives 0.05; 1.36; 1.29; 1.34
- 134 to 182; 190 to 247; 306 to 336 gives -0.03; 1.42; 1.41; 1.3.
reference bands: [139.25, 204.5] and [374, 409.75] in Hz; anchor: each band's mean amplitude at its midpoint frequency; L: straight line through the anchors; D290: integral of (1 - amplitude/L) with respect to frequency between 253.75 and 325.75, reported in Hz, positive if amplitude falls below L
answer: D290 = 5.9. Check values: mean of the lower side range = 1.4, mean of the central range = 1.26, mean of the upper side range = 1.34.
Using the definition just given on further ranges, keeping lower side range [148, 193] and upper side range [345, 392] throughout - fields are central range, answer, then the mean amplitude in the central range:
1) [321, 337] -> 1.3 Hz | 1.24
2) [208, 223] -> -1.0 Hz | 1.46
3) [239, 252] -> 0.1 Hz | 1.35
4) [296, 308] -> 0.0 Hz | 1.36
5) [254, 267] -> 0.4 Hz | 1.31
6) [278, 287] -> 2.2 Hz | 1.03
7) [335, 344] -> 0.2 Hz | 1.32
